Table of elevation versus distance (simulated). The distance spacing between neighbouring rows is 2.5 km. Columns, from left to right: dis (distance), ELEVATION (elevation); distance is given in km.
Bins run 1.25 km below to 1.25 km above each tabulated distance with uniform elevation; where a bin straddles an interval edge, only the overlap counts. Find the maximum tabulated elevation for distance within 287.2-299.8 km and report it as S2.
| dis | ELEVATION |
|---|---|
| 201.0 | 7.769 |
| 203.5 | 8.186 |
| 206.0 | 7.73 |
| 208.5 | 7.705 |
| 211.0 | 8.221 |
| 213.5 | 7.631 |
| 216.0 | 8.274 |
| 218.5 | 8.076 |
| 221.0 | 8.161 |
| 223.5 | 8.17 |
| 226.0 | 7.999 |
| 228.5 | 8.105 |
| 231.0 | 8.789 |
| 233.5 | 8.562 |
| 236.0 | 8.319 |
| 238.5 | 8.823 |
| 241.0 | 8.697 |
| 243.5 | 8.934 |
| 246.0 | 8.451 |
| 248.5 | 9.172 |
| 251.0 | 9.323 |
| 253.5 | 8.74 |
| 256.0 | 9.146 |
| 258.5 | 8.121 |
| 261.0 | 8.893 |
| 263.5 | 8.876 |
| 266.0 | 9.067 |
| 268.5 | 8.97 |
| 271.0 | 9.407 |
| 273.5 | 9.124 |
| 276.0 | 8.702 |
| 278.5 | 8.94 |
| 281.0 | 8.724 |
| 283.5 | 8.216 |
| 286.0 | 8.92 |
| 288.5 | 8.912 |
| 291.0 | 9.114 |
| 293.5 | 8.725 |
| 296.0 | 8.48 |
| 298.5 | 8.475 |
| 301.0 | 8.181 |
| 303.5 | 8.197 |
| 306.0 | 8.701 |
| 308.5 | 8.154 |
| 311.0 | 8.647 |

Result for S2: 9.114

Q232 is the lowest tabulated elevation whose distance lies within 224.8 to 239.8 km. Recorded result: 7.999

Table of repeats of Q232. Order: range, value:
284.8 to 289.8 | 8.912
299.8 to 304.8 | 8.181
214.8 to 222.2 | 8.076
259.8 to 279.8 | 8.702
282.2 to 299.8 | 8.216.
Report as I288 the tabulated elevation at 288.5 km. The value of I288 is 8.912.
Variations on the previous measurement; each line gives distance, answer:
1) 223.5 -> 8.17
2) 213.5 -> 7.631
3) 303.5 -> 8.197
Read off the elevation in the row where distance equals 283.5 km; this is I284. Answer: 8.216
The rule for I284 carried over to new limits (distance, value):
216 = 8.274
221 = 8.161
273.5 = 9.124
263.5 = 8.876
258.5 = 8.121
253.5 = 8.74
